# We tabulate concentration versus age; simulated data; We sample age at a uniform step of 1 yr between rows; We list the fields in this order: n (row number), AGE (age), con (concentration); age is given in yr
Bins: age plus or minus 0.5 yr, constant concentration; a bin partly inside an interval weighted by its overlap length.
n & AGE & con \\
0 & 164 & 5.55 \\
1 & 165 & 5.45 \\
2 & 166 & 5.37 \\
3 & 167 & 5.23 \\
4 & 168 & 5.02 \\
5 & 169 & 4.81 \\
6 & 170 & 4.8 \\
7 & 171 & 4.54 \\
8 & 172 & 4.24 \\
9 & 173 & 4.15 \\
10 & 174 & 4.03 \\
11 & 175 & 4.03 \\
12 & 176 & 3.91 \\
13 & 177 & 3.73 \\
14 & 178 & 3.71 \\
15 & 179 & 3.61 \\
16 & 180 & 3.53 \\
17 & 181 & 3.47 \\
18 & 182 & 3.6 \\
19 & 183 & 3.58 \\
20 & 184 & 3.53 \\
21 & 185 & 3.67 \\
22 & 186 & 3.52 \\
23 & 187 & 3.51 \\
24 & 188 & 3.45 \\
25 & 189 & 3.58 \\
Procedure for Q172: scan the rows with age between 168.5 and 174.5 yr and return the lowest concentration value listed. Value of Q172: 4.03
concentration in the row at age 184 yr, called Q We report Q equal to 3.53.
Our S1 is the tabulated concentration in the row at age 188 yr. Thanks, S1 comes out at 3.45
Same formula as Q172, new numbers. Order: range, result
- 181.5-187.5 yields 3.51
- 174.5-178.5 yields 3.71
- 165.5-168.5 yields 5.02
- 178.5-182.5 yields 3.47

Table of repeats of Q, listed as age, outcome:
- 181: 3.47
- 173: 4.15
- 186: 3.52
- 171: 4.54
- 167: 5.23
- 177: 3.73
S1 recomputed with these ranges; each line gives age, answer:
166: 5.37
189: 3.58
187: 3.51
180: 3.53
